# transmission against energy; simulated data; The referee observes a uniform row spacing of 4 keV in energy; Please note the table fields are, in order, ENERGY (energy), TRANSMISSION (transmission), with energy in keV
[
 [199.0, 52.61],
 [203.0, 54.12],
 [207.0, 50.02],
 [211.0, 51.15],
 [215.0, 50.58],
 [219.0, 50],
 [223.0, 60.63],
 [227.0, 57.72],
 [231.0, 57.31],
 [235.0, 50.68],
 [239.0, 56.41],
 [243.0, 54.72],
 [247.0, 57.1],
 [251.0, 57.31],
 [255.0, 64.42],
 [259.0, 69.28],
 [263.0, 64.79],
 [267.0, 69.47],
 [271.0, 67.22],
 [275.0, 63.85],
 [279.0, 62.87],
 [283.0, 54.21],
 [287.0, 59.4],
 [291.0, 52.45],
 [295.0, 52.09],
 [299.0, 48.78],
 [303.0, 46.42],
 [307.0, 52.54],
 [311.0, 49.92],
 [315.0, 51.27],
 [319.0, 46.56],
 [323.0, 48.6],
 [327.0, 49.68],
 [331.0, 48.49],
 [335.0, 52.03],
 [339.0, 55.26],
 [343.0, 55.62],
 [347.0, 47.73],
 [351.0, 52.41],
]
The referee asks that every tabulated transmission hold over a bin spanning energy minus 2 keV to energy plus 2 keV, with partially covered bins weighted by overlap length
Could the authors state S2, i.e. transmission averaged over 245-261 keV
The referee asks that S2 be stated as 62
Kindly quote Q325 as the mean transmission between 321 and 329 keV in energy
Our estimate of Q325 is 49.1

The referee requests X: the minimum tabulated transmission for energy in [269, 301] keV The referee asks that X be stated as 48.78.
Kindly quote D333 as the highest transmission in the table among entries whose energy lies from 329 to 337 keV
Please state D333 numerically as 52.03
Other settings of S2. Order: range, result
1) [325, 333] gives 49.1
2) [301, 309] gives 49.5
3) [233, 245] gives 53.9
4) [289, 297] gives 52.3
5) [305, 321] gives 50.1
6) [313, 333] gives 48.9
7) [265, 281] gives 65.9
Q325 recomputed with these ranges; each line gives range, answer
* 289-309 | 50.5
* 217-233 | 56.4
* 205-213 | 50.6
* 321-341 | 50.8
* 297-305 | 47.6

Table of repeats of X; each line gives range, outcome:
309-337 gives 46.56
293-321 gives 46.42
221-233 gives 57.31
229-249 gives 50.68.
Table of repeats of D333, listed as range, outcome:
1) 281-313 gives 59.4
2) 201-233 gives 60.63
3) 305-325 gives 52.54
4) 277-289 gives 62.87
